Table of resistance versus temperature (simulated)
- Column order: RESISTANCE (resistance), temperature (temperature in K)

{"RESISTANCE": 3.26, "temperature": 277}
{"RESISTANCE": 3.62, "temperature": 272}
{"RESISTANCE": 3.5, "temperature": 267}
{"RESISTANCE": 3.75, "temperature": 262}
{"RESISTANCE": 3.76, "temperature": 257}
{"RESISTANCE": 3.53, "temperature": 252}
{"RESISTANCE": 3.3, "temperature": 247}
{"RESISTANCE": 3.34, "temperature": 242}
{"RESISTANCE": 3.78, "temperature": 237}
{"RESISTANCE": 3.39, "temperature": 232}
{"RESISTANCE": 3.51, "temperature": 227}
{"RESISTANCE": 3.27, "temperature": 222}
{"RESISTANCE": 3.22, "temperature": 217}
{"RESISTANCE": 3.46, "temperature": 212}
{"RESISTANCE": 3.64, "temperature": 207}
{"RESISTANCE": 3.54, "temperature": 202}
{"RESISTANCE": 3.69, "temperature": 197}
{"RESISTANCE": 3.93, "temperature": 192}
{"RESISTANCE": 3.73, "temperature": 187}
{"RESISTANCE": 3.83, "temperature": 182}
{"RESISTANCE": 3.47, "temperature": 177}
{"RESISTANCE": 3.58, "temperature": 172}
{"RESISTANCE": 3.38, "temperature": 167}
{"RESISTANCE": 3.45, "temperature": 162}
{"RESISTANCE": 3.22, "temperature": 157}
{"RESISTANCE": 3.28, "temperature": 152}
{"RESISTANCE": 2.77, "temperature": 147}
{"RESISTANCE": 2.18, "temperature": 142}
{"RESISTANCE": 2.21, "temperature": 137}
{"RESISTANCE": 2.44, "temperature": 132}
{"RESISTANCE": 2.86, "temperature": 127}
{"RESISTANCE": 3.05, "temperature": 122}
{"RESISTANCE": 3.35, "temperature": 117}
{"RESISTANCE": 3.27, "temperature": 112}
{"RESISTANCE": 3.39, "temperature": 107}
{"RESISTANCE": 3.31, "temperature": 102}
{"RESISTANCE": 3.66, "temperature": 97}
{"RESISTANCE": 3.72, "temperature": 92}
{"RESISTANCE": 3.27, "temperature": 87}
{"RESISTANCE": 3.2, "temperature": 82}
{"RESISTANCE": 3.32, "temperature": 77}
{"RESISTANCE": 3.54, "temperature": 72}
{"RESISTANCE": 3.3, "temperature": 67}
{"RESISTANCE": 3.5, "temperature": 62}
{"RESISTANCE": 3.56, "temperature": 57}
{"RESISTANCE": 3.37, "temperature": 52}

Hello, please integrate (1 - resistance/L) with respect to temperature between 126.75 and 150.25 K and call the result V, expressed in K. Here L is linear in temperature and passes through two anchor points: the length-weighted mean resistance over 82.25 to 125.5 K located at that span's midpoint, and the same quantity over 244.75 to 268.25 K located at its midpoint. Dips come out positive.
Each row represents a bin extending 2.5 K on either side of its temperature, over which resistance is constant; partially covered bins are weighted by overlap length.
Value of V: 6.4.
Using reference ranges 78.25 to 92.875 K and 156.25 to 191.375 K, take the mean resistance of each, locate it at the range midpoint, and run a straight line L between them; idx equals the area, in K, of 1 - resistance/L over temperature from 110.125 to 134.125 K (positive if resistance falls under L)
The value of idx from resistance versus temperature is 3.1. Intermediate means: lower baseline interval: 3.35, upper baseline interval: 3.56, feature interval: 3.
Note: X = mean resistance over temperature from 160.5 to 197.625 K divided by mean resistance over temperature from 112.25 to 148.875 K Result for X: 1.3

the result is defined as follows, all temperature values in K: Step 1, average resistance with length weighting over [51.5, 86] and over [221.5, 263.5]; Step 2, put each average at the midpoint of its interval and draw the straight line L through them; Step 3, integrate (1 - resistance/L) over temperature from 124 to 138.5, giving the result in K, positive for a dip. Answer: 3.8 K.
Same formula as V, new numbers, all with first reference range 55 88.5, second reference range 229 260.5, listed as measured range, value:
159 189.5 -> -0.9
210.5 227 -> 0.8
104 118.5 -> 0.3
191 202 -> -0.8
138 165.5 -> 4.0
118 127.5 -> 1.1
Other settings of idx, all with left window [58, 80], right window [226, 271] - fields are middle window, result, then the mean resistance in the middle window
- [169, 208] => -1.91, 3.67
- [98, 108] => 0.15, 3.39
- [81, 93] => 0.18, 3.38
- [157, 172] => 0.33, 3.41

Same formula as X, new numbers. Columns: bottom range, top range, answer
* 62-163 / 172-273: 1.13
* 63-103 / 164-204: 1.06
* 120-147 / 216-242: 1.34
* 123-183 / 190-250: 1.15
